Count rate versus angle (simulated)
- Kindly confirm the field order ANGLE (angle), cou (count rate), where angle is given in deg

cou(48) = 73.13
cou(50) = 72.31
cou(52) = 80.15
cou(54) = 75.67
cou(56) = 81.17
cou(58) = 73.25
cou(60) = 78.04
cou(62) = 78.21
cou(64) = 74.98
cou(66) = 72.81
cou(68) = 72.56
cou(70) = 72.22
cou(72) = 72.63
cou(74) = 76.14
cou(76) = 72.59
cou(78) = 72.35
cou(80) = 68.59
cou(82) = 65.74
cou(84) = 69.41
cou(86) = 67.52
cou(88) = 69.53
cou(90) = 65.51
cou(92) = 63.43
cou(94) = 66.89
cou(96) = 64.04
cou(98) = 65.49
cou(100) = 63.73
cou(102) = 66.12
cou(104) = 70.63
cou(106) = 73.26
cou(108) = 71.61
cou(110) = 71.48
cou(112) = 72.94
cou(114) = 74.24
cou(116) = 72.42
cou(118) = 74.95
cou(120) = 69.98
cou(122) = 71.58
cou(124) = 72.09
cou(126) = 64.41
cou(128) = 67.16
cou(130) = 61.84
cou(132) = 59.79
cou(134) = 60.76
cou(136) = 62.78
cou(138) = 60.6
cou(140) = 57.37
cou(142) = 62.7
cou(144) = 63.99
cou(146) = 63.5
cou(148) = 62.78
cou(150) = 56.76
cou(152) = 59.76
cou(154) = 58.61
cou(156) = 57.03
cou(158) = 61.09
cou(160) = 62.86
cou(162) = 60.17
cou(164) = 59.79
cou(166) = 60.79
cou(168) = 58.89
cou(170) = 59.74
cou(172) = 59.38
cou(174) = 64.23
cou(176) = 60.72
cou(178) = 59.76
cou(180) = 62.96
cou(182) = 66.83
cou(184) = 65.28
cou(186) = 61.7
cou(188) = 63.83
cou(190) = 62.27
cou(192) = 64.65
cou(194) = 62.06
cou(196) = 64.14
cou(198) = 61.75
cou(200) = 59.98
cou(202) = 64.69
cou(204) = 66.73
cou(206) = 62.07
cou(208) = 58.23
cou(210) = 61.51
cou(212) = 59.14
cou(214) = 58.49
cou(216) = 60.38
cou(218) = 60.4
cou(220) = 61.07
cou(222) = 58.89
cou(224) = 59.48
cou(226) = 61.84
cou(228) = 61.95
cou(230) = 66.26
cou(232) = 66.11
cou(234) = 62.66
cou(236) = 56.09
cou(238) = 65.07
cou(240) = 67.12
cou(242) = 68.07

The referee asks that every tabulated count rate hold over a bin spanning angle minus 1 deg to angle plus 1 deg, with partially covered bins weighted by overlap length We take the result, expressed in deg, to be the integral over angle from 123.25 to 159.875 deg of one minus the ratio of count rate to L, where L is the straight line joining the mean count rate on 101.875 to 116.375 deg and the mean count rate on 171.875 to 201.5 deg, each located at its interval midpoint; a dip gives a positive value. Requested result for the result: 3.4 deg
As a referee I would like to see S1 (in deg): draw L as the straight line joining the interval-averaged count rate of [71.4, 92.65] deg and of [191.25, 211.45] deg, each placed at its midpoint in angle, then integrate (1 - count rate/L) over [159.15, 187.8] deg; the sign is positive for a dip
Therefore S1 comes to 1.1 deg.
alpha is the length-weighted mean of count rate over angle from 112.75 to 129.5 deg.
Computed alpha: 70.6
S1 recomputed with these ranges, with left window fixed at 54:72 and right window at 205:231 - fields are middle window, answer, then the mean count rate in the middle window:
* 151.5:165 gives 1.3 deg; 59.9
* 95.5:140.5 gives 1.7 deg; 67.5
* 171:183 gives 0.4 deg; 62.3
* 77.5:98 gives 1.6 deg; 67.1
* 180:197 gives -0.1 deg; 63.8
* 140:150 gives 0.8 deg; 62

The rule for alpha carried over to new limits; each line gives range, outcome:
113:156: 64.5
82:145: 67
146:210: 61.6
